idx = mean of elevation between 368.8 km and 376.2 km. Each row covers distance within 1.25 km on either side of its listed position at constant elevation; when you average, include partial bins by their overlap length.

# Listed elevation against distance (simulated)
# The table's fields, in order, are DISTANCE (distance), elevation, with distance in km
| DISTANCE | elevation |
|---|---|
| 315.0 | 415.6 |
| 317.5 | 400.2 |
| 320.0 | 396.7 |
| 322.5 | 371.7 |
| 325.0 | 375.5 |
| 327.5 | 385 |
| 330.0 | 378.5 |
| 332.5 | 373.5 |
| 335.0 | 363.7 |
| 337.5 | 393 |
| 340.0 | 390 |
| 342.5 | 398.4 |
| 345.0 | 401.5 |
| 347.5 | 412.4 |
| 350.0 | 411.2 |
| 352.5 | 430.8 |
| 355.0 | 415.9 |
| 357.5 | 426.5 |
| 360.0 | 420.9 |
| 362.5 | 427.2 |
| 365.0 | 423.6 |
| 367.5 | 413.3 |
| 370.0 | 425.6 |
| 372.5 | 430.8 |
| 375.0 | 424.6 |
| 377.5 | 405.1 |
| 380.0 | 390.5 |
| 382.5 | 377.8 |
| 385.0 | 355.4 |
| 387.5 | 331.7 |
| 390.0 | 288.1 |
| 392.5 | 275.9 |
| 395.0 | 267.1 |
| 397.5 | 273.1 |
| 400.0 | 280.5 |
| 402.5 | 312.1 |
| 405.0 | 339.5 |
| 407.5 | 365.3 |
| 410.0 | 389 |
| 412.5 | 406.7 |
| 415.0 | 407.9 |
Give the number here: 427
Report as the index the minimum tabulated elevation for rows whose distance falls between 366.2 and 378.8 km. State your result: 405.1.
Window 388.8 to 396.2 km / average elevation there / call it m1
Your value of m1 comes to 277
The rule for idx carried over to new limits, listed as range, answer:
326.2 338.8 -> 379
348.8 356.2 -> 419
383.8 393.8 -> 312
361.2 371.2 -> 422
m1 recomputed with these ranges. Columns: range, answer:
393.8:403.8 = 284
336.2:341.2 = 391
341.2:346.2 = 400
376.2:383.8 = 391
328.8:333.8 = 376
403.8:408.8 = 353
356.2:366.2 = 425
